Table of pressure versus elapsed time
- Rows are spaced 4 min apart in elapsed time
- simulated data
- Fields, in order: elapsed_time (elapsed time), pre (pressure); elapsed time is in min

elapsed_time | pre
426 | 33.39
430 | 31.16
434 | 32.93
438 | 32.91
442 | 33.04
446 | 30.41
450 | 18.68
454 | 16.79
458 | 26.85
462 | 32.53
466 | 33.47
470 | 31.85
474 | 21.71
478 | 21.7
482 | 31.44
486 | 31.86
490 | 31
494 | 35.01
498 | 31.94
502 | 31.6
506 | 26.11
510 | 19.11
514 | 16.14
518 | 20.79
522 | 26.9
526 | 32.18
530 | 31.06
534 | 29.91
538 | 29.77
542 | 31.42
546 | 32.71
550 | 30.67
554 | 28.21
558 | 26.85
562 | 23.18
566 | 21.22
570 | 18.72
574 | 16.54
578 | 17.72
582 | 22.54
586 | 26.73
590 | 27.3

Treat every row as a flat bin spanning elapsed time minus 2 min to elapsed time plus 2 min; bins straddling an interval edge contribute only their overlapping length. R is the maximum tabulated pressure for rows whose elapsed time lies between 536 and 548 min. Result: 32.71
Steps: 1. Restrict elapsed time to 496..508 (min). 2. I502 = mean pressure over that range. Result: 29.9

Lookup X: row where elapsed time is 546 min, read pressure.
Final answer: 32.71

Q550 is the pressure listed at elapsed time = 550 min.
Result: 30.67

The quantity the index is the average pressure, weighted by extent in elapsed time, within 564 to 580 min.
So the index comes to 18.5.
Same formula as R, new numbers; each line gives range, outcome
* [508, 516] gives 19.11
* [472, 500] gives 35.01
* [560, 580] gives 23.18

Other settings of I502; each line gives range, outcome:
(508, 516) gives 17.6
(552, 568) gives 24.9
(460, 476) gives 29.9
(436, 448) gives 32.1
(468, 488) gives 27.7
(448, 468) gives 25.7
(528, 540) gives 30.2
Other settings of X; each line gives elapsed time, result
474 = 21.71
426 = 33.39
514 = 16.14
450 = 18.68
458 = 26.85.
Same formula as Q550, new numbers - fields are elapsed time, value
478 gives 21.7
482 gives 31.44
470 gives 31.85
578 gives 17.72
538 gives 29.77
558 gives 26.85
